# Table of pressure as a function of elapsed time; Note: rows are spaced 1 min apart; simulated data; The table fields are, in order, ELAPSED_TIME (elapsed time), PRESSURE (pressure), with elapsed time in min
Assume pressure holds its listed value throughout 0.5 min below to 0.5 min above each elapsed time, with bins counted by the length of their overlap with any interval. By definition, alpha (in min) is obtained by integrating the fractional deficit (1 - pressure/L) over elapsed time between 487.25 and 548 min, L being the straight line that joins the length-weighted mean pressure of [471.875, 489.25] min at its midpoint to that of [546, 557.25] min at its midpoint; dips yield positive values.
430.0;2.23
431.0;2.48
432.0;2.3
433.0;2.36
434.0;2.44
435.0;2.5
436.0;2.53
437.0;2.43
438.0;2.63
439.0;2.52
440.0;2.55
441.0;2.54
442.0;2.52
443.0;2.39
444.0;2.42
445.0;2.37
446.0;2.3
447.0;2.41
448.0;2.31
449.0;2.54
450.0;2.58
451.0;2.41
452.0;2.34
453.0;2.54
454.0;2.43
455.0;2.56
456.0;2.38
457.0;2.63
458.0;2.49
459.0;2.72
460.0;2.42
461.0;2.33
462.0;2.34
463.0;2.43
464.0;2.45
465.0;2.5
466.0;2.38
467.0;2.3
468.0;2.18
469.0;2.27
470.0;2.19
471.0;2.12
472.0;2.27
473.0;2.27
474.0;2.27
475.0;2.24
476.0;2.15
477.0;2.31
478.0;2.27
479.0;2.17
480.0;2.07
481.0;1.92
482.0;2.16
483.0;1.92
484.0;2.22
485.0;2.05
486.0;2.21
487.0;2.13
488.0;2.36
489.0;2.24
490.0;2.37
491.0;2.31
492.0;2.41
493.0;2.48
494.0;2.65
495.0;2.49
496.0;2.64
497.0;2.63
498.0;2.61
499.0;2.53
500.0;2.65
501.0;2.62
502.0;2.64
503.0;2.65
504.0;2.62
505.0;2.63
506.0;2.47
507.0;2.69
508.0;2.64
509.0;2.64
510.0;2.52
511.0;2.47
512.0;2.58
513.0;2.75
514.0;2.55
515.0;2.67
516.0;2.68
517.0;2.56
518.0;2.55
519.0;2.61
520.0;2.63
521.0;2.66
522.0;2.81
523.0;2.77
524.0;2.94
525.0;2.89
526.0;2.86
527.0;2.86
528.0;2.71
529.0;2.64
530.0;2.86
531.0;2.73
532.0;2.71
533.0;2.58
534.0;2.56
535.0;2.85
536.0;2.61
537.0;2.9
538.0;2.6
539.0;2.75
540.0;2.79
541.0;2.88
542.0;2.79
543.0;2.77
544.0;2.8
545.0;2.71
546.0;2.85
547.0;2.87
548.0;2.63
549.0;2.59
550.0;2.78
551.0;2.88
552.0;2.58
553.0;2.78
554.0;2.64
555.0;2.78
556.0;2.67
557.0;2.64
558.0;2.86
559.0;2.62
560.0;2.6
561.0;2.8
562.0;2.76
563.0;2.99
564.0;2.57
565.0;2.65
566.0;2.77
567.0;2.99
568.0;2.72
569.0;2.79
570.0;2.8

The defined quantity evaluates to -4.8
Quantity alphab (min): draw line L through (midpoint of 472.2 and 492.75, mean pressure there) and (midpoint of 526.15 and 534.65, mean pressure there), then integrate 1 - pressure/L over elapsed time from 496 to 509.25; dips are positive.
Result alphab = -1.1 min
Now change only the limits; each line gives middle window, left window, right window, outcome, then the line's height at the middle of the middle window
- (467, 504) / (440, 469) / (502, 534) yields 3.3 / 2.55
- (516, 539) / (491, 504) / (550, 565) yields -0.6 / 2.65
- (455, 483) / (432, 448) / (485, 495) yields 1.0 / 2.39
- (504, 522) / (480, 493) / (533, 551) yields -1.1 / 2.46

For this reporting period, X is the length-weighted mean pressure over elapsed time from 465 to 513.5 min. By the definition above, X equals 2.38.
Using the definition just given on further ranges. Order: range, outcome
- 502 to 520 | 2.61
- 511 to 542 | 2.72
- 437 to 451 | 2.46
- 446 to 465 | 2.46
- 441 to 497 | 2.35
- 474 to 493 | 2.2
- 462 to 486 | 2.22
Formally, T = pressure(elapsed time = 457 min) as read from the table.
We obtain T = 2.63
